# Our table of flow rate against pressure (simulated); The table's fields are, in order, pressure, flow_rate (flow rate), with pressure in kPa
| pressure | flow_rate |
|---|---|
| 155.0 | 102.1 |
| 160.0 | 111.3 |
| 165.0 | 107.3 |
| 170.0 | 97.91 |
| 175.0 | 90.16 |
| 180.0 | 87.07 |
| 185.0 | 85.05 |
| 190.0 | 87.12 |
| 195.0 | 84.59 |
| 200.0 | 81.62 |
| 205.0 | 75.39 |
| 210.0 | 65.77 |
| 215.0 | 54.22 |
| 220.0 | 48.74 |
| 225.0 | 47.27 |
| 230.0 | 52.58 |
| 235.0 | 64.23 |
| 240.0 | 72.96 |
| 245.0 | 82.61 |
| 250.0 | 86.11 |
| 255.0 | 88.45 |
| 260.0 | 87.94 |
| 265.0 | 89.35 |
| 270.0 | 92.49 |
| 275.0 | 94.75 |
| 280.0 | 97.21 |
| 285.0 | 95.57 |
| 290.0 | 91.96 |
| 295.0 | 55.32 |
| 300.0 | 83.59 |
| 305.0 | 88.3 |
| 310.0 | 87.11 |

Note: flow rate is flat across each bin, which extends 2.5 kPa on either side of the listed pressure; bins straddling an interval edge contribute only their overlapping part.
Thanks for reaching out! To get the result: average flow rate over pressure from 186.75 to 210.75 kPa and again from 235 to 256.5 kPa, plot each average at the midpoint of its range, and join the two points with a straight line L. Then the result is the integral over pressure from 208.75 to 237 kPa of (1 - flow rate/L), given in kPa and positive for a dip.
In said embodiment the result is 8.90 kPa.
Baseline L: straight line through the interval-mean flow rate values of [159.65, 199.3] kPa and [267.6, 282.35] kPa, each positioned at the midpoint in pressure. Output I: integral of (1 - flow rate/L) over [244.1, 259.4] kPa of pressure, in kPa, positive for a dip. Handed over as 1.3 kPa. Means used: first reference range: 92.3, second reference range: 94.8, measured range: 86.3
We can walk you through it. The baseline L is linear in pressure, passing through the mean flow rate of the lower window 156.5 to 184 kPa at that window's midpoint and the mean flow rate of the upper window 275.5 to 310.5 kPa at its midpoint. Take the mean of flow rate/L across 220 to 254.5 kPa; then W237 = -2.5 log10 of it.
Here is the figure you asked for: 0.33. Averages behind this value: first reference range 98.1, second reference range 86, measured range 67.5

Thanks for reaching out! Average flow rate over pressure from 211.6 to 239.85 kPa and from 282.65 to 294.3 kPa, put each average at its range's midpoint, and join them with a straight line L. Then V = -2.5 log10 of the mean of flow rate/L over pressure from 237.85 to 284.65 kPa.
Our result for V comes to -0.20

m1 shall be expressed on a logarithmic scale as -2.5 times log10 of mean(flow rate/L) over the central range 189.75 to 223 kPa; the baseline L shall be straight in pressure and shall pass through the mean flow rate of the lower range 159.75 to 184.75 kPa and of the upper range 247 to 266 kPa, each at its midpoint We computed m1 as 0.315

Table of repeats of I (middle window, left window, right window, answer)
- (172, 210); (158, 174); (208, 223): -2.23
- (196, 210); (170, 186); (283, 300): 1.69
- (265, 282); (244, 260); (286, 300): -2.51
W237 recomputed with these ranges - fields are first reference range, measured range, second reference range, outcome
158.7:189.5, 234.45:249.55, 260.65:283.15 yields 0.23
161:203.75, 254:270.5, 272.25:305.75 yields -0.02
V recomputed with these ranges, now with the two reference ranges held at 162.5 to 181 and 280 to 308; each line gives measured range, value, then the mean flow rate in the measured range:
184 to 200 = 0.11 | 85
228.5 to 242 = 0.38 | 63.7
